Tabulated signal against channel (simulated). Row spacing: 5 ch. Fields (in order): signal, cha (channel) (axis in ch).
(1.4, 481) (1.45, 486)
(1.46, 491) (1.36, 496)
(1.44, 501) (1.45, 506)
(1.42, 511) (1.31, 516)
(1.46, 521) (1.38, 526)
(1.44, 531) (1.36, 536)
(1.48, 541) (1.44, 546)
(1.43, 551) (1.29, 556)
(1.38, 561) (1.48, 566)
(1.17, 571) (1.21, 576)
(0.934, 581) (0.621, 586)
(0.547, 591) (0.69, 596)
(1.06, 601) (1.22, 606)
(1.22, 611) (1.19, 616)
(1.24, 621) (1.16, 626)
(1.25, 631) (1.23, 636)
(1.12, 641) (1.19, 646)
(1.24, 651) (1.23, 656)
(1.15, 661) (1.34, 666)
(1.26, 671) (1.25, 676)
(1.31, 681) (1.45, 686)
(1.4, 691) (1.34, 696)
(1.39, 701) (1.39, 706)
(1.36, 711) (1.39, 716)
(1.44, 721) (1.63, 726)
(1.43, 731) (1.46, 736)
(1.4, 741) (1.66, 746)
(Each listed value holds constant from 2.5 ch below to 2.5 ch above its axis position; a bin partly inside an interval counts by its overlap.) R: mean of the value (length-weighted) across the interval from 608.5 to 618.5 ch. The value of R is 1.2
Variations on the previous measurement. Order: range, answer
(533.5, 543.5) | 1.42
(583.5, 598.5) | 0.619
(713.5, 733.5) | 1.47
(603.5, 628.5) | 1.21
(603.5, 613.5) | 1.22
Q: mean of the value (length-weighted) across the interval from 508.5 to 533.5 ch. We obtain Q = 1.4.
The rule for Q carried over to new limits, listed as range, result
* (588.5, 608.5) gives 0.879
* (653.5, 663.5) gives 1.19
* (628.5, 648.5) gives 1.2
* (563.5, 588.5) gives 1.08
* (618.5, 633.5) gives 1.22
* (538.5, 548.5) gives 1.46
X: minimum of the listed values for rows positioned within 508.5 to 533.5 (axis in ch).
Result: 1.31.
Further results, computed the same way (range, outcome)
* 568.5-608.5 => 0.547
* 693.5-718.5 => 1.34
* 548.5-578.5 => 1.17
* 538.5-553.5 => 1.43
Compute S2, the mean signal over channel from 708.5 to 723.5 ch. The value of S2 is 1.4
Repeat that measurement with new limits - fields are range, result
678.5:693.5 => 1.39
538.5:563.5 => 1.4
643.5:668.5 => 1.23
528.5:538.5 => 1.4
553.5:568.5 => 1.38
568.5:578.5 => 1.19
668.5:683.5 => 1.27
